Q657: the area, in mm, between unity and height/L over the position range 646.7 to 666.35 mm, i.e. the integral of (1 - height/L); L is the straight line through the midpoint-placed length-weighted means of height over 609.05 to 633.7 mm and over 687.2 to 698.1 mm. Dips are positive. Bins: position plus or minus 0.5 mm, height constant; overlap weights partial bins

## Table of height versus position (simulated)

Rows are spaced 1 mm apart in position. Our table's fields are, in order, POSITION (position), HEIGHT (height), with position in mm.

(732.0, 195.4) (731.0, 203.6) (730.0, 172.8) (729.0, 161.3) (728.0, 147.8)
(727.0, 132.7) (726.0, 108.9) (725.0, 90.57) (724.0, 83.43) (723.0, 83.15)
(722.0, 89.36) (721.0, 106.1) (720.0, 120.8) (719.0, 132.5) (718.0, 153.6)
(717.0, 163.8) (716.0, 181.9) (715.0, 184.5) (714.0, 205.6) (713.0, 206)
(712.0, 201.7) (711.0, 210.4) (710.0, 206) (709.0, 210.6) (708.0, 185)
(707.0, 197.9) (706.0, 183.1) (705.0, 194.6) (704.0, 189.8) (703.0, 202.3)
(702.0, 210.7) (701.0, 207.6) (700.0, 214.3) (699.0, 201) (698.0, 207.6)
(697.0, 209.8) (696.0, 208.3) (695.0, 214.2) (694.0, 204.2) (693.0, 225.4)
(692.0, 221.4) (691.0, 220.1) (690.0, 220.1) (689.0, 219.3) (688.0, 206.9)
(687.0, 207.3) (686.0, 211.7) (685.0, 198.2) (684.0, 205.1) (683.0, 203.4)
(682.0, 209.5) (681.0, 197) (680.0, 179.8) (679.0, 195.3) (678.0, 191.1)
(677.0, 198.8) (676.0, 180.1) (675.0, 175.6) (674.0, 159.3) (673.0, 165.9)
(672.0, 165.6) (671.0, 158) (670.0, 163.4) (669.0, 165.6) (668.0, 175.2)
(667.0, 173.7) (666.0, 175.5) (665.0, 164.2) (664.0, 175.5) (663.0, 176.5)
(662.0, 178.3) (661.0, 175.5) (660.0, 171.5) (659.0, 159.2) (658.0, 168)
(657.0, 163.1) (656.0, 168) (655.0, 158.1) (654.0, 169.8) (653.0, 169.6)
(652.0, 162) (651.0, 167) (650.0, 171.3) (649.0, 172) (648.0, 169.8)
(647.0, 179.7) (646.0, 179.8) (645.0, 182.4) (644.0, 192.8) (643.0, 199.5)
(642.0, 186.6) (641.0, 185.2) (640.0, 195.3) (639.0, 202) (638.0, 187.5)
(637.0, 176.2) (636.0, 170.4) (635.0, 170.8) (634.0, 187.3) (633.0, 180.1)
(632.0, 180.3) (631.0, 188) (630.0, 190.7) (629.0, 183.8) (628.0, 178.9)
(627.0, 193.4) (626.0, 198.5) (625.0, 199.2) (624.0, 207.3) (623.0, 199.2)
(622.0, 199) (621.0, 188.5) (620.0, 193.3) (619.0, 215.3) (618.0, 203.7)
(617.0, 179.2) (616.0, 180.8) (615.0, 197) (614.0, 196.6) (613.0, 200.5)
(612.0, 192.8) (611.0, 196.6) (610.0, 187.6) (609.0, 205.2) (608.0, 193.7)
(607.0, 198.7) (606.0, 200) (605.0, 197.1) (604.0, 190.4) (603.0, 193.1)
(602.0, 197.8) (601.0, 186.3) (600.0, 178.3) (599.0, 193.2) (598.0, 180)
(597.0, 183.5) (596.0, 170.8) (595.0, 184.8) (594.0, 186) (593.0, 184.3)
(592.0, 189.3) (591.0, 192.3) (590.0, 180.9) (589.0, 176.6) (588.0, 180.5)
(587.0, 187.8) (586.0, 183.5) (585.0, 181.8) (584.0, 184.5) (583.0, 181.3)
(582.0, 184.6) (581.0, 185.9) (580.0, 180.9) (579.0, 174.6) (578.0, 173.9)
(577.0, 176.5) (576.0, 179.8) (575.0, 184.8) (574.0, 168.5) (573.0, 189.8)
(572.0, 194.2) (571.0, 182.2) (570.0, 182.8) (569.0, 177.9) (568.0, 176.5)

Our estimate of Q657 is 3.3 mm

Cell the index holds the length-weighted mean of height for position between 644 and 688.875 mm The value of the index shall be 179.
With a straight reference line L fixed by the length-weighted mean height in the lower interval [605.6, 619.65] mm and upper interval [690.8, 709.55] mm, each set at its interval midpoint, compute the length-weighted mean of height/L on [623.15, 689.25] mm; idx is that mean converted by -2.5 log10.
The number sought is 0.11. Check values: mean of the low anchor 196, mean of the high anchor 205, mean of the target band 182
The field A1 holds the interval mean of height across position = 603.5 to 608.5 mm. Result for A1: 196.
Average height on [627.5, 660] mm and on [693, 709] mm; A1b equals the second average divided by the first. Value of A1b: 1.14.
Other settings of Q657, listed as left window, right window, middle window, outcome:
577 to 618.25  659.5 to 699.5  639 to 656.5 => 1.1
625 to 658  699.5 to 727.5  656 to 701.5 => -4.6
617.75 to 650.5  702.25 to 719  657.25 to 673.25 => 1.7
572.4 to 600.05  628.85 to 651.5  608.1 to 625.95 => -1.4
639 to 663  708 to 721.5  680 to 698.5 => -3.6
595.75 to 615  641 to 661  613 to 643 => -1.2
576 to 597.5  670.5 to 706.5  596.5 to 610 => -0.5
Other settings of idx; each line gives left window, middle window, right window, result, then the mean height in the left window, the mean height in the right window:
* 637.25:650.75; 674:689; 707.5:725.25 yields -0.16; 184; 157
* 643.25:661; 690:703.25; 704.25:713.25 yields -0.10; 171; 199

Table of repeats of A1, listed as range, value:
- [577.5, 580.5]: 176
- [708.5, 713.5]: 207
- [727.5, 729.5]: 155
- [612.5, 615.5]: 198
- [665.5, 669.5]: 172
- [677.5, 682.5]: 195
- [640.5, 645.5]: 189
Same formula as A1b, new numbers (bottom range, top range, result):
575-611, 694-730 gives 0.93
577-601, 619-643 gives 1.04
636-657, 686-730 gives 1.01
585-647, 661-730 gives 0.95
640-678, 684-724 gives 1.09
